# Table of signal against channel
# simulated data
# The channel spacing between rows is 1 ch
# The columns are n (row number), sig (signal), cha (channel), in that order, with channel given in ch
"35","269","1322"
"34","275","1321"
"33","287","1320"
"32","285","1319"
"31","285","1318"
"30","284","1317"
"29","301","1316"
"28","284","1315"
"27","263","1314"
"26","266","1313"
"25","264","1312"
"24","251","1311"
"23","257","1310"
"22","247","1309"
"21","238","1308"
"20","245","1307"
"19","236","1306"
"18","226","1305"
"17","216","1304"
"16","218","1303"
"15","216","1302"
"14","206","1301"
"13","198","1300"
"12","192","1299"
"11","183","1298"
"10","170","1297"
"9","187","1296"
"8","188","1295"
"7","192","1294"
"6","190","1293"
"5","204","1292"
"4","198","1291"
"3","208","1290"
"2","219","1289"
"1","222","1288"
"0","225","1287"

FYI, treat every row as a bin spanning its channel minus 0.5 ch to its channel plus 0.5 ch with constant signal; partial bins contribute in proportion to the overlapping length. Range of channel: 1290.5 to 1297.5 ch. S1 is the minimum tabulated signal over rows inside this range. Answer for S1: 170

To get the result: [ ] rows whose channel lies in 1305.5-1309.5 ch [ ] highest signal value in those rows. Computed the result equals 247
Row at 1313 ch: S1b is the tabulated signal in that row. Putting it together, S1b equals 266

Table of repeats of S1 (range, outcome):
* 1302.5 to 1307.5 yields 216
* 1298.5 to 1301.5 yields 192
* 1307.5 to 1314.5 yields 238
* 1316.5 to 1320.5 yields 284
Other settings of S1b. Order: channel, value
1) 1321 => 275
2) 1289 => 219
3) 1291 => 198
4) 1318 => 285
